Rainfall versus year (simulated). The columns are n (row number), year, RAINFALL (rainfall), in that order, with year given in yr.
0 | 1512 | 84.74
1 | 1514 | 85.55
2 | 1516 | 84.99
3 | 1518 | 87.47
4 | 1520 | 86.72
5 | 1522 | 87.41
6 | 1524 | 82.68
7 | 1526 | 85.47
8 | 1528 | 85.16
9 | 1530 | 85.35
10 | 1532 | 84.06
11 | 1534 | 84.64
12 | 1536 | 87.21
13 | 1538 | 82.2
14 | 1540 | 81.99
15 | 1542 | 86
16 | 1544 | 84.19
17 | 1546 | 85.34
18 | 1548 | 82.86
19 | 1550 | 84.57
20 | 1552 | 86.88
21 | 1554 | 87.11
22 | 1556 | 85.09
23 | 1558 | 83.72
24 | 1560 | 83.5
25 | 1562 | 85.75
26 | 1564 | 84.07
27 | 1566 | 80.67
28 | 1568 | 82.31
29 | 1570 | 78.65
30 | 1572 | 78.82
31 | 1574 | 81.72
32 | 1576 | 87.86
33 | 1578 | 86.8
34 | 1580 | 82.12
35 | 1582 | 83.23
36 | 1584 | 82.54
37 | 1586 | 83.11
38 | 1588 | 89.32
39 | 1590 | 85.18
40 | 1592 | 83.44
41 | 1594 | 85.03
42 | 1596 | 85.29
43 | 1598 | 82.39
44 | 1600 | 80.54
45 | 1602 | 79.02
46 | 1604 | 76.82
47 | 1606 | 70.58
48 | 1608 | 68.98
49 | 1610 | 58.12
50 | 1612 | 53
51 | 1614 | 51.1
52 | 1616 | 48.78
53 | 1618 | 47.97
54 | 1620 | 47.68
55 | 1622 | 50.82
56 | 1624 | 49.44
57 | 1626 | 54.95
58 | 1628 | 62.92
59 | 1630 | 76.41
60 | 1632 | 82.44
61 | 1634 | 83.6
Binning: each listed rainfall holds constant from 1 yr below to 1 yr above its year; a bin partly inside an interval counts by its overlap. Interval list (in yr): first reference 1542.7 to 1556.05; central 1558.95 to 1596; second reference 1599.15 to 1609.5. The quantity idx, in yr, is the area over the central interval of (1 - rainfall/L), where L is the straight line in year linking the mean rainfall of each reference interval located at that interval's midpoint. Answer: -1.9 yr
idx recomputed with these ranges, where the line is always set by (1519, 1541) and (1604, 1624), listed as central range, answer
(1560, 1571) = -1.47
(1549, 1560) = -1.28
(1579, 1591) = -3.34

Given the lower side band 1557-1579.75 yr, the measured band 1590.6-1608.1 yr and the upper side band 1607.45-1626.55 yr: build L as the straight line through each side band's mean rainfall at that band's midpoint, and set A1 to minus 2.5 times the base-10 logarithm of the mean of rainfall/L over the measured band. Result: -0.24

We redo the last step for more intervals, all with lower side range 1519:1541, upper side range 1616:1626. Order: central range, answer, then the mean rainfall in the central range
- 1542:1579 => -0.15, 83.9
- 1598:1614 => -0.24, 69.2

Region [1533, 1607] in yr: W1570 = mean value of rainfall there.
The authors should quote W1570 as 83.3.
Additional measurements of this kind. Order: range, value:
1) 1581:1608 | 81.6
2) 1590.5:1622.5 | 67.4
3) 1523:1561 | 84.6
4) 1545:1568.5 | 84.4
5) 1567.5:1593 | 83.5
